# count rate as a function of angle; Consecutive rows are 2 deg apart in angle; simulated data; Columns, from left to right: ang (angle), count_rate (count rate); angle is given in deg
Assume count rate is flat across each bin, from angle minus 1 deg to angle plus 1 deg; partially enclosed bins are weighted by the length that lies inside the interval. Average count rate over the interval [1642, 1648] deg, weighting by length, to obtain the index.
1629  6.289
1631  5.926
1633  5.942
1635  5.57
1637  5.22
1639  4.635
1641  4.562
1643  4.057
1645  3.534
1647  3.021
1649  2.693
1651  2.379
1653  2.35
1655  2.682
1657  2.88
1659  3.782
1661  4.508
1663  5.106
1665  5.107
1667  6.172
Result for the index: 3.54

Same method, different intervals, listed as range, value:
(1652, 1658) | 2.64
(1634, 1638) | 5.39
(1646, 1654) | 2.61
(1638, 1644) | 4.42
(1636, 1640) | 4.93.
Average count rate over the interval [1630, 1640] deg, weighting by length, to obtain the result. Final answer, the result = 5.46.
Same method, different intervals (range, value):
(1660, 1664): 4.81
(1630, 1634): 5.93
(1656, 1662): 3.72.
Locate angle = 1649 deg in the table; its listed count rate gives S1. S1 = 2.693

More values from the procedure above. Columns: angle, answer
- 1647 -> 3.021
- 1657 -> 2.88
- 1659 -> 3.782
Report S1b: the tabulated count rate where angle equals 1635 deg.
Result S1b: 5.57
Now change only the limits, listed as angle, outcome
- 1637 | 5.22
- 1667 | 6.172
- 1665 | 5.107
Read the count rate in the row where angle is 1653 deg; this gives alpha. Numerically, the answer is 2.35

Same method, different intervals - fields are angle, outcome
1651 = 2.379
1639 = 4.635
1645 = 3.534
